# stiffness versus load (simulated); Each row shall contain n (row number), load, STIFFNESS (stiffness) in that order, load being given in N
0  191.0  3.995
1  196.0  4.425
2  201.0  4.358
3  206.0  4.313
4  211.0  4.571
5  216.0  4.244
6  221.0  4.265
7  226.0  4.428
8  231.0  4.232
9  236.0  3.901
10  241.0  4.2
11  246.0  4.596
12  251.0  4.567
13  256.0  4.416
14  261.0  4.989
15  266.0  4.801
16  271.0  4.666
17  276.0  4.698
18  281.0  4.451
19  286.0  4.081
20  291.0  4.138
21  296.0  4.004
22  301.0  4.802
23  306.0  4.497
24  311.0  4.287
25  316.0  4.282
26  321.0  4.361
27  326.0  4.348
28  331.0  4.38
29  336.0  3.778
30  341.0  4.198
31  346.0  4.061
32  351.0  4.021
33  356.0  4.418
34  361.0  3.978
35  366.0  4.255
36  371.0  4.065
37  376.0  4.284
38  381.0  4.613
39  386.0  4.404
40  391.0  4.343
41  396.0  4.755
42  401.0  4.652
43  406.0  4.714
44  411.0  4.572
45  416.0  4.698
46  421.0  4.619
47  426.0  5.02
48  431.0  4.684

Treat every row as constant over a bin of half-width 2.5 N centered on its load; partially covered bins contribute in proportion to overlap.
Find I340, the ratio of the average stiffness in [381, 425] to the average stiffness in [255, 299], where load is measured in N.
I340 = 1.03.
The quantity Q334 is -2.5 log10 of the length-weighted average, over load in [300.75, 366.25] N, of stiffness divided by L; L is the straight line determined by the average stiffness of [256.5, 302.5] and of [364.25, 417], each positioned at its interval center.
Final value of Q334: 0.06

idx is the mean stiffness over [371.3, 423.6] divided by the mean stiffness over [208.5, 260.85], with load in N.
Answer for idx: 1.0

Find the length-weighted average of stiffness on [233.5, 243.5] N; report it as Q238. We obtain 4.05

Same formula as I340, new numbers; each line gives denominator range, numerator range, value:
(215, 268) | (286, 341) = 0.97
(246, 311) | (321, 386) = 0.94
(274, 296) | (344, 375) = 0.96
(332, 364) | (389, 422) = 1.13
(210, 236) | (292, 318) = 1.02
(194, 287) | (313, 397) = 0.96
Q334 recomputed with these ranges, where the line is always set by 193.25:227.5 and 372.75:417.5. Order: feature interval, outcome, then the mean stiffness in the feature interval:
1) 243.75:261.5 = -0.05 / 4.6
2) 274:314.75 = 0.02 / 4.36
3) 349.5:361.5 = 0.08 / 4.18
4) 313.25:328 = 0.04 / 4.33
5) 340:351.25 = 0.10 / 4.09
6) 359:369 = 0.10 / 4.12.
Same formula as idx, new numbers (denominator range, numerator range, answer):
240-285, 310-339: 0.92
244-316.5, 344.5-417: 0.98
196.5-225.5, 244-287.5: 1.05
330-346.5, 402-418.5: 1.14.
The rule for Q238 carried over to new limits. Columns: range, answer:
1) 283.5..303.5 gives 4.26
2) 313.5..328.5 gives 4.33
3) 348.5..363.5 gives 4.14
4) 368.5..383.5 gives 4.32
